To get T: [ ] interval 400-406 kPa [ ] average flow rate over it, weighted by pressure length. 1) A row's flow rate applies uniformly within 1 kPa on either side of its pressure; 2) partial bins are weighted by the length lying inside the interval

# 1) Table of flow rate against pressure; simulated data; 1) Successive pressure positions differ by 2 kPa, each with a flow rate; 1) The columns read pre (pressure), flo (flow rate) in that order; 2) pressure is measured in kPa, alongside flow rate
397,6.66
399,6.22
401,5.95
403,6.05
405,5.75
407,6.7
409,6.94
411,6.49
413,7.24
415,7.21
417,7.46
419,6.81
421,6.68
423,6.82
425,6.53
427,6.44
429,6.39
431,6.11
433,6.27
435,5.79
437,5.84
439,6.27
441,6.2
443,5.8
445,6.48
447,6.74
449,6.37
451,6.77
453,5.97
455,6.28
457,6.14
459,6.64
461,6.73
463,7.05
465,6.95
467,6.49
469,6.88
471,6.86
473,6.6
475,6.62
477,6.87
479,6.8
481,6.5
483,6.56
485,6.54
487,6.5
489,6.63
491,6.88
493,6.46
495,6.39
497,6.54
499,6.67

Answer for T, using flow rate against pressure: 5.92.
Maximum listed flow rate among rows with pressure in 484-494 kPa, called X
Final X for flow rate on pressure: 6.88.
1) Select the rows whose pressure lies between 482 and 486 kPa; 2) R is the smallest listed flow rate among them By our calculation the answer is 6.54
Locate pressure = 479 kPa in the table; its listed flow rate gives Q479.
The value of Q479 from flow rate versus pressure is 6.8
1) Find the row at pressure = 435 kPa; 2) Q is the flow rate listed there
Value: 5.79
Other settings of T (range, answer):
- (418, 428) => 6.66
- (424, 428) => 6.49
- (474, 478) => 6.75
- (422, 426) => 6.68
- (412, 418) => 7.3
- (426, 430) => 6.42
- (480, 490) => 6.55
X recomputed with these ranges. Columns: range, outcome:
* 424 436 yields 6.53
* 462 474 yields 7.05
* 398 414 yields 7.24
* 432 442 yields 6.27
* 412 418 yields 7.46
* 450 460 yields 6.77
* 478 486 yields 6.8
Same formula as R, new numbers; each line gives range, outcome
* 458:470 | 6.49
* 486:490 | 6.5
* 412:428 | 6.44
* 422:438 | 5.79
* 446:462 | 5.97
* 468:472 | 6.86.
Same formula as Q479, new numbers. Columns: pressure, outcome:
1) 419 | 6.81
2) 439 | 6.27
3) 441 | 6.2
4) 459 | 6.64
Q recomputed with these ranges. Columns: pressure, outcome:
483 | 6.56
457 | 6.14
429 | 6.39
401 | 5.95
